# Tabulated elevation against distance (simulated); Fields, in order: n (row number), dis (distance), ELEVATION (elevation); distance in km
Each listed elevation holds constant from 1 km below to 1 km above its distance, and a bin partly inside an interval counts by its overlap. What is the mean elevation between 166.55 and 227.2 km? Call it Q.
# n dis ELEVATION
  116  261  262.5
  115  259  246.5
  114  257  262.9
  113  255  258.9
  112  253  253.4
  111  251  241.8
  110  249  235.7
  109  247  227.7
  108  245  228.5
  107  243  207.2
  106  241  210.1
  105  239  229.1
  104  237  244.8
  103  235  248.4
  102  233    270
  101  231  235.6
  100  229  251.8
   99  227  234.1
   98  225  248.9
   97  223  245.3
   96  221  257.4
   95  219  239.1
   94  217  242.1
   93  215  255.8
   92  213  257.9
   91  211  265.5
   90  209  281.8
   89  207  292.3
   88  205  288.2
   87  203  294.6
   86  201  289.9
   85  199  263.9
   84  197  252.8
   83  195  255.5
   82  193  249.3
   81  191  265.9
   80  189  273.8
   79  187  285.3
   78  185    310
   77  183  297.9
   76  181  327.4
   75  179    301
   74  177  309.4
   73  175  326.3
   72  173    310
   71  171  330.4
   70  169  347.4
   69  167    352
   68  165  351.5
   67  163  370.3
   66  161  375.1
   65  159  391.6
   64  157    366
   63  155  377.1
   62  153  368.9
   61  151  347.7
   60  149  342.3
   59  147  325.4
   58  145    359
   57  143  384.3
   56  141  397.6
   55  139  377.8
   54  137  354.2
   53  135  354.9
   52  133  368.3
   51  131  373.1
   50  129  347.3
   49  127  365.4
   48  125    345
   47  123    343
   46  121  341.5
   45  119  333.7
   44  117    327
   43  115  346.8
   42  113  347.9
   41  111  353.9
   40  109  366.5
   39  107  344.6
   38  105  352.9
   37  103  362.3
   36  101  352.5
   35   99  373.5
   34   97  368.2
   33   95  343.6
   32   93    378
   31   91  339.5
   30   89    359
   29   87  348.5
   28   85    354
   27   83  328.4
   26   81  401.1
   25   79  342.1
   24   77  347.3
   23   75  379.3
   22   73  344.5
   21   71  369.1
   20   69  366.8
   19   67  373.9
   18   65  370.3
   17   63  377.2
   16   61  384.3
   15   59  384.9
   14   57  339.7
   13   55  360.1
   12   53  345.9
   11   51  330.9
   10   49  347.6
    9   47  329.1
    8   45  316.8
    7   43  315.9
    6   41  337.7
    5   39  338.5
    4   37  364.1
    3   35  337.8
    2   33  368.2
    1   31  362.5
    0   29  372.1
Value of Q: 282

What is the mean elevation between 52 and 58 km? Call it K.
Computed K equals 349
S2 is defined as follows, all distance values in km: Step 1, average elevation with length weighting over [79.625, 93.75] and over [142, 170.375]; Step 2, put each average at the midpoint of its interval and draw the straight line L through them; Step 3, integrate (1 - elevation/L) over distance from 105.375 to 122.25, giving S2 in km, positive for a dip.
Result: 0.6 km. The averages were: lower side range 358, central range 345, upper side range 361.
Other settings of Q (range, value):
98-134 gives 353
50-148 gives 358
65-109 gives 359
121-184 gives 351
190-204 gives 267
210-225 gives 252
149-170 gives 364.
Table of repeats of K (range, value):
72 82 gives 363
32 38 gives 357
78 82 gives 372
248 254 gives 244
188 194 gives 263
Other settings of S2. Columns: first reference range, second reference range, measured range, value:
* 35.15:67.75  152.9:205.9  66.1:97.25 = -1.5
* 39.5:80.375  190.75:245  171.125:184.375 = -1.6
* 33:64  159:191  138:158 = -2.1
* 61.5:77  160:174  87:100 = 0.1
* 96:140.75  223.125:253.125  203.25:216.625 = -0.4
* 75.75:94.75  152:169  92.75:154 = 0.9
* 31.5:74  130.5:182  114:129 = 0.4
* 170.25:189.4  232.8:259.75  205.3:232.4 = 1.2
